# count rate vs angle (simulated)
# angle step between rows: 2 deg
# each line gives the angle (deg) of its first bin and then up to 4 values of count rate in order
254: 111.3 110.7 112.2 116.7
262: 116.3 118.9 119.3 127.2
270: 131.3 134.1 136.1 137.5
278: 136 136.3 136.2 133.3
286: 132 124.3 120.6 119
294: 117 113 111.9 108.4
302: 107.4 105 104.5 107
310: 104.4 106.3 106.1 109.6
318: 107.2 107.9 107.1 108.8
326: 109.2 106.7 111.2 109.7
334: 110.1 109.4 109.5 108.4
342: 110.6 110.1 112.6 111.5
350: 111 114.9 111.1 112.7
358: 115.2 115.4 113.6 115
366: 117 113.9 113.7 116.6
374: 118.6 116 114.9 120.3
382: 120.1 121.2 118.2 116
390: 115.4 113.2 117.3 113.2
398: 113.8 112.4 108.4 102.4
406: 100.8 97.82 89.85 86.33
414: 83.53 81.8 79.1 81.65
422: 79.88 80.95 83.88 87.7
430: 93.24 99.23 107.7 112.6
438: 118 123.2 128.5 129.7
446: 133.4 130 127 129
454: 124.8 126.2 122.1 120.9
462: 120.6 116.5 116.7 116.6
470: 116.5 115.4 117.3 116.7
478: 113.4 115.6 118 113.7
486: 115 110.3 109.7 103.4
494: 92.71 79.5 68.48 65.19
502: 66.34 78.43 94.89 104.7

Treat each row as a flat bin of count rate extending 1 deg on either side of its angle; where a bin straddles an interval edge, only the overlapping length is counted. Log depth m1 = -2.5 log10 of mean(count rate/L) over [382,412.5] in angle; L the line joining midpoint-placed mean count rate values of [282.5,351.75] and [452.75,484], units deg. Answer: 0.06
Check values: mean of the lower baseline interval 112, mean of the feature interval 109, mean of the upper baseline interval 118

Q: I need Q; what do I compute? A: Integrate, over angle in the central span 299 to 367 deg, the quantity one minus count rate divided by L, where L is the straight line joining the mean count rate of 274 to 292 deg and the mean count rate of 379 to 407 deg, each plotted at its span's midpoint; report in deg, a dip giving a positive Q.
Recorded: 7.4 deg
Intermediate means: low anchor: 132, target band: 110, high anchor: 114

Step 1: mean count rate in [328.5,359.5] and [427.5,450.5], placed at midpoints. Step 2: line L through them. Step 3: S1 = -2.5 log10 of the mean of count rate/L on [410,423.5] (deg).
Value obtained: 0.36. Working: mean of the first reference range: 111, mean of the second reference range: 116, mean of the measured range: 82.6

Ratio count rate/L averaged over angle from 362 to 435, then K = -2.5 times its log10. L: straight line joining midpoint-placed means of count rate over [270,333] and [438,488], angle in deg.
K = 0.14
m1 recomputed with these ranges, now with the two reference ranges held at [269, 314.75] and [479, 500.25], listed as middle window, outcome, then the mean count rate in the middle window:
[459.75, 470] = -0.15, 118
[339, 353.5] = 0.03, 111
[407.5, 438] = 0.18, 90.5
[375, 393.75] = -0.06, 117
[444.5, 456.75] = -0.23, 128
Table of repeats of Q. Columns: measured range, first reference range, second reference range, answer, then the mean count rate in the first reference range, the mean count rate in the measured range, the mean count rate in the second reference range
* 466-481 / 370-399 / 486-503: -3.5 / 117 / 116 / 88.6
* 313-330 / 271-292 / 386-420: 2.0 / 132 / 108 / 102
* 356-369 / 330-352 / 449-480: -0.3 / 111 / 115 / 120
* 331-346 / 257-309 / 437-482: 1.4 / 122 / 110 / 122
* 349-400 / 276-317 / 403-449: -3.9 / 117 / 115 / 100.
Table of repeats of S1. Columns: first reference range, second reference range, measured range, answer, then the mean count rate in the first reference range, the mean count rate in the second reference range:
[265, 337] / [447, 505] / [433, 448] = -0.109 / 117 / 109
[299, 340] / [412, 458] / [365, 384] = -0.096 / 108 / 106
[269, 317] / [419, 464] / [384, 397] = -0.012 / 120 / 112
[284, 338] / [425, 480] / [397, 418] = 0.185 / 111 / 117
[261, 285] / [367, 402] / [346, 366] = 0.056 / 130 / 116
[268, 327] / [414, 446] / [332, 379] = -0.030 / 118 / 99.7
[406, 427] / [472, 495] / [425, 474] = -0.186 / 85.3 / 112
